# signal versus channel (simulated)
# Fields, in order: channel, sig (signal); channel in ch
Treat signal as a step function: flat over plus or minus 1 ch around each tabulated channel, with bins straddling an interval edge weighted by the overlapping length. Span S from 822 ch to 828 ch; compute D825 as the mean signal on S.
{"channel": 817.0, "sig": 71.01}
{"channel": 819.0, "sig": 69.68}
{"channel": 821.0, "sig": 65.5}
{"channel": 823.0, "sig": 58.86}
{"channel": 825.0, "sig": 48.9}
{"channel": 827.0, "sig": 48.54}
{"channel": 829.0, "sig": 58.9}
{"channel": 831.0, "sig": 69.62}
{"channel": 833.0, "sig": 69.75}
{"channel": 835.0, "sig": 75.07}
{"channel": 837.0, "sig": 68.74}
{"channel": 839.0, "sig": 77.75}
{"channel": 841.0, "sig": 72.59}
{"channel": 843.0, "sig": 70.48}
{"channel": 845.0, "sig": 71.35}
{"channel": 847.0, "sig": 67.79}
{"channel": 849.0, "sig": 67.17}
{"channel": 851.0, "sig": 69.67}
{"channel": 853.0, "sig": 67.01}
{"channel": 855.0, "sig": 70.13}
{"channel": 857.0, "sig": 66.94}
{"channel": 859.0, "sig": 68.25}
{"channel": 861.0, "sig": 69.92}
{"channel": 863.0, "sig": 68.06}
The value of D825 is 52.1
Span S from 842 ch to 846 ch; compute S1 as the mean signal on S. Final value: 70.9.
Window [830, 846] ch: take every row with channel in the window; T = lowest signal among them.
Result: 68.74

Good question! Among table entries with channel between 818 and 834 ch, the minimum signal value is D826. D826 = 48.54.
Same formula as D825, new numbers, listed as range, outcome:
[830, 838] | 70.8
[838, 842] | 75.2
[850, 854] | 68.3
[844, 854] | 68.6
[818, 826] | 60.7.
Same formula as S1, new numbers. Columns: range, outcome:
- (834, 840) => 73.9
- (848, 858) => 68.2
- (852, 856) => 68.6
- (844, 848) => 69.6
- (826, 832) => 59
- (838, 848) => 72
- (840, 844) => 71.5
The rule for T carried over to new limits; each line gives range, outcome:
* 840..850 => 67.17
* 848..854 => 67.01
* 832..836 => 69.75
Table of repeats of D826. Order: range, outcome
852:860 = 66.94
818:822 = 65.5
